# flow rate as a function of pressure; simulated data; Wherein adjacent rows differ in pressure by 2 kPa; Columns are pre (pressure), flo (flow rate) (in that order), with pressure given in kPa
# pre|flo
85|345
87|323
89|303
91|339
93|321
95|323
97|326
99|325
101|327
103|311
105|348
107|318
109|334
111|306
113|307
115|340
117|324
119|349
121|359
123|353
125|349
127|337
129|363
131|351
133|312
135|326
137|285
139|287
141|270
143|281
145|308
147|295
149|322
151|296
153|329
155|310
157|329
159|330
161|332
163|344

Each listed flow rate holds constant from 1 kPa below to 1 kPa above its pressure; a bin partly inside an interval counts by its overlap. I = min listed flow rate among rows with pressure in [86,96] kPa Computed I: 303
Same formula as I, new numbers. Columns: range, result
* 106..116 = 306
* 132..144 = 270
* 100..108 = 311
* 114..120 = 324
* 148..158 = 296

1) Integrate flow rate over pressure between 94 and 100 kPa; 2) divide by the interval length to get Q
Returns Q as 325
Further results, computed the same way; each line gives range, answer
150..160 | 319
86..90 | 313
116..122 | 344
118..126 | 352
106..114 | 316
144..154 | 310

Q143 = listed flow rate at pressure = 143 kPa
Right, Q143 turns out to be 281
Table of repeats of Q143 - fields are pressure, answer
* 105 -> 348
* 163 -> 344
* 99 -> 325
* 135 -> 326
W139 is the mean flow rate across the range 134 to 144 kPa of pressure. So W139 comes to 290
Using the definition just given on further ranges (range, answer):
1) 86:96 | 322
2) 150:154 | 312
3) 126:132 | 350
